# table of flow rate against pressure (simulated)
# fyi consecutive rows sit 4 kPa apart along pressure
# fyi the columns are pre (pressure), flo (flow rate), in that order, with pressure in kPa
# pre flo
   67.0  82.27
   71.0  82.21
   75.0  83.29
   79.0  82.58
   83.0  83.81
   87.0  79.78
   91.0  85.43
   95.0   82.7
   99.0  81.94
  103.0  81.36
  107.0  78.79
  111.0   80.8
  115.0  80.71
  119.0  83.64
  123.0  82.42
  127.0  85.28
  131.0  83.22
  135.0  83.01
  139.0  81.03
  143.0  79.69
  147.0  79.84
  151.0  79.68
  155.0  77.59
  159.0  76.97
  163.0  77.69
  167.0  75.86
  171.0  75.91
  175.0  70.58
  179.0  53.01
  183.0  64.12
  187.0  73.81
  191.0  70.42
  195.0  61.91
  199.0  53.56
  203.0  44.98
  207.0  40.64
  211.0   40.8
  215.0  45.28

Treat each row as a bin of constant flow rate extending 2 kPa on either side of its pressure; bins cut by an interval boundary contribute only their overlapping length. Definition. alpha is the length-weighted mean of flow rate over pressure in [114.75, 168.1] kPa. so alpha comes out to 80.5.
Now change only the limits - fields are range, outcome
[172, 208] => 60.2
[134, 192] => 74.5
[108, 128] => 82.2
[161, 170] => 76.7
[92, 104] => 82.3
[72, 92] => 82.8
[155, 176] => 75.8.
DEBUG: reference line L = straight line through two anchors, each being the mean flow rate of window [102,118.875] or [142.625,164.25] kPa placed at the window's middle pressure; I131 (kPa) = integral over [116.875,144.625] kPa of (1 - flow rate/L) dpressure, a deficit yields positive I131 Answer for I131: -1.0 kPa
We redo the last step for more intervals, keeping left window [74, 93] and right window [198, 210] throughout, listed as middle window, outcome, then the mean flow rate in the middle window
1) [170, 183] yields -2.7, 65.4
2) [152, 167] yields -4.6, 77.4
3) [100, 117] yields -1.2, 80.5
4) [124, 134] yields -2.2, 83.9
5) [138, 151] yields -3.3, 80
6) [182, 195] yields -4.8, 68.7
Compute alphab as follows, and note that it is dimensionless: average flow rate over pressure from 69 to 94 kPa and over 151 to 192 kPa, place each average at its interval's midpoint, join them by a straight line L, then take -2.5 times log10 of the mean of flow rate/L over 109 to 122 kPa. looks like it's -0.04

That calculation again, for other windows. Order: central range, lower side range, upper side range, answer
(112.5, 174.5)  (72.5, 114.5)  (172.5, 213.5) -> -0.151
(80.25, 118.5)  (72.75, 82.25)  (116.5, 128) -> 0.019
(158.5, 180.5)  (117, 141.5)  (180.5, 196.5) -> 0.011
